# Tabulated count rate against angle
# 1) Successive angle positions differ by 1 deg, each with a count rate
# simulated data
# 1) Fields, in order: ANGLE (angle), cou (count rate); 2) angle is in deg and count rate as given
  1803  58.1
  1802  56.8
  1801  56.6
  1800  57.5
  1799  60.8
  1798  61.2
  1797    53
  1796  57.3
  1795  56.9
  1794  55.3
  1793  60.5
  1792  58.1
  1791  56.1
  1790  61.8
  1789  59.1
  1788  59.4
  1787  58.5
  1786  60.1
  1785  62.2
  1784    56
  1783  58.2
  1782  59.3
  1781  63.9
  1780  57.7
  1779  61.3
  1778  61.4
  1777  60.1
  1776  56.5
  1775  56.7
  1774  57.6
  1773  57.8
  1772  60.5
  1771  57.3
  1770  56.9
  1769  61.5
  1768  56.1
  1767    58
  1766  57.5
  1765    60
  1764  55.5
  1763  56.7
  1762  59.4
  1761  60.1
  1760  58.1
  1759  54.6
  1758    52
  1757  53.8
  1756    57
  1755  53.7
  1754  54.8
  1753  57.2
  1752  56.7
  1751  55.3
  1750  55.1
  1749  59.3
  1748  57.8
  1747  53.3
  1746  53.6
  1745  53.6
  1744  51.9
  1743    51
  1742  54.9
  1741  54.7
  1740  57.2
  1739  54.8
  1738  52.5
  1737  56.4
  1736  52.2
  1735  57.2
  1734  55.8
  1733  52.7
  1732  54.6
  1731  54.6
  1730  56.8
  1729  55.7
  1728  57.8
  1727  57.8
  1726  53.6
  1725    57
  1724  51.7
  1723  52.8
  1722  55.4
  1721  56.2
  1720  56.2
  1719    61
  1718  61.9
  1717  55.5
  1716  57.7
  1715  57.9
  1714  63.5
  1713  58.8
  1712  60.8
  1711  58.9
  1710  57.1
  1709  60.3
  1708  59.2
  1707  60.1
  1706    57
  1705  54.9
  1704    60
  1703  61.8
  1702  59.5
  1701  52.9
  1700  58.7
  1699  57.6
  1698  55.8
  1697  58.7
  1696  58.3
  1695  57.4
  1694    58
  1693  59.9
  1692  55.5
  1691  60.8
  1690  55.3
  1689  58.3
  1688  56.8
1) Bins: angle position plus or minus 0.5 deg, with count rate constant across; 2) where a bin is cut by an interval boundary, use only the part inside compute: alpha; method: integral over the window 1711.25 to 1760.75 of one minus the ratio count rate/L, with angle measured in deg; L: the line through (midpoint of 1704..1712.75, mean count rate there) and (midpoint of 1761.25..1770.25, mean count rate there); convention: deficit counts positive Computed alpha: 2.13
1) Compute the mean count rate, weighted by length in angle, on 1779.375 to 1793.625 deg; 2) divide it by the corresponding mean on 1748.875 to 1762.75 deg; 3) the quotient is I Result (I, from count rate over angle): 1.1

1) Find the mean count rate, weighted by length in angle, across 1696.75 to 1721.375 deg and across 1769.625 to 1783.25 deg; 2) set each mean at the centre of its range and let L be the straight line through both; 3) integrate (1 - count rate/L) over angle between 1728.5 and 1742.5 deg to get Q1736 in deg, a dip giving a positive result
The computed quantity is 0.9 deg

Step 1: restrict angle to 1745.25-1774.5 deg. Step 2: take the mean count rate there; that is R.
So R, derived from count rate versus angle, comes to 56.8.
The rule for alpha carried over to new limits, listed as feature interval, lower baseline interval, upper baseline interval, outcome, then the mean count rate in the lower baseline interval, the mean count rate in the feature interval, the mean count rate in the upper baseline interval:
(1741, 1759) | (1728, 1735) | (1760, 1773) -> 0.7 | 55.4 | 54.8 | 58.3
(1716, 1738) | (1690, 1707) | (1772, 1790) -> 1.0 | 57.9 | 55.8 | 59.3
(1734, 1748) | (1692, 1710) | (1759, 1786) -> 1.0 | 58.1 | 54.3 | 58.7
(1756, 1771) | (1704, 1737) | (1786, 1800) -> 0.2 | 57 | 57.2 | 58.3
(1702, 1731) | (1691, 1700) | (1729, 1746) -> -0.8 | 57.9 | 57.7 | 54.4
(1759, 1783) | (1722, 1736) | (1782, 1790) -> -0.2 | 55.1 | 58.6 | 59.3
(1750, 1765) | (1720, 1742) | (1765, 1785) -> 0.3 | 55.1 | 56.2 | 58.8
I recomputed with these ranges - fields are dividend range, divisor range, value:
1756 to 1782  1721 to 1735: 1.05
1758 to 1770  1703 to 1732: 1.00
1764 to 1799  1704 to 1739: 1.03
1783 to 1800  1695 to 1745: 1.03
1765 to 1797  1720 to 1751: 1.07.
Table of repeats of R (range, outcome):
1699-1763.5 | 56.4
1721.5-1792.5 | 56.7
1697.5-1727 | 57.7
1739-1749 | 54.5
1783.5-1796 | 58.6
